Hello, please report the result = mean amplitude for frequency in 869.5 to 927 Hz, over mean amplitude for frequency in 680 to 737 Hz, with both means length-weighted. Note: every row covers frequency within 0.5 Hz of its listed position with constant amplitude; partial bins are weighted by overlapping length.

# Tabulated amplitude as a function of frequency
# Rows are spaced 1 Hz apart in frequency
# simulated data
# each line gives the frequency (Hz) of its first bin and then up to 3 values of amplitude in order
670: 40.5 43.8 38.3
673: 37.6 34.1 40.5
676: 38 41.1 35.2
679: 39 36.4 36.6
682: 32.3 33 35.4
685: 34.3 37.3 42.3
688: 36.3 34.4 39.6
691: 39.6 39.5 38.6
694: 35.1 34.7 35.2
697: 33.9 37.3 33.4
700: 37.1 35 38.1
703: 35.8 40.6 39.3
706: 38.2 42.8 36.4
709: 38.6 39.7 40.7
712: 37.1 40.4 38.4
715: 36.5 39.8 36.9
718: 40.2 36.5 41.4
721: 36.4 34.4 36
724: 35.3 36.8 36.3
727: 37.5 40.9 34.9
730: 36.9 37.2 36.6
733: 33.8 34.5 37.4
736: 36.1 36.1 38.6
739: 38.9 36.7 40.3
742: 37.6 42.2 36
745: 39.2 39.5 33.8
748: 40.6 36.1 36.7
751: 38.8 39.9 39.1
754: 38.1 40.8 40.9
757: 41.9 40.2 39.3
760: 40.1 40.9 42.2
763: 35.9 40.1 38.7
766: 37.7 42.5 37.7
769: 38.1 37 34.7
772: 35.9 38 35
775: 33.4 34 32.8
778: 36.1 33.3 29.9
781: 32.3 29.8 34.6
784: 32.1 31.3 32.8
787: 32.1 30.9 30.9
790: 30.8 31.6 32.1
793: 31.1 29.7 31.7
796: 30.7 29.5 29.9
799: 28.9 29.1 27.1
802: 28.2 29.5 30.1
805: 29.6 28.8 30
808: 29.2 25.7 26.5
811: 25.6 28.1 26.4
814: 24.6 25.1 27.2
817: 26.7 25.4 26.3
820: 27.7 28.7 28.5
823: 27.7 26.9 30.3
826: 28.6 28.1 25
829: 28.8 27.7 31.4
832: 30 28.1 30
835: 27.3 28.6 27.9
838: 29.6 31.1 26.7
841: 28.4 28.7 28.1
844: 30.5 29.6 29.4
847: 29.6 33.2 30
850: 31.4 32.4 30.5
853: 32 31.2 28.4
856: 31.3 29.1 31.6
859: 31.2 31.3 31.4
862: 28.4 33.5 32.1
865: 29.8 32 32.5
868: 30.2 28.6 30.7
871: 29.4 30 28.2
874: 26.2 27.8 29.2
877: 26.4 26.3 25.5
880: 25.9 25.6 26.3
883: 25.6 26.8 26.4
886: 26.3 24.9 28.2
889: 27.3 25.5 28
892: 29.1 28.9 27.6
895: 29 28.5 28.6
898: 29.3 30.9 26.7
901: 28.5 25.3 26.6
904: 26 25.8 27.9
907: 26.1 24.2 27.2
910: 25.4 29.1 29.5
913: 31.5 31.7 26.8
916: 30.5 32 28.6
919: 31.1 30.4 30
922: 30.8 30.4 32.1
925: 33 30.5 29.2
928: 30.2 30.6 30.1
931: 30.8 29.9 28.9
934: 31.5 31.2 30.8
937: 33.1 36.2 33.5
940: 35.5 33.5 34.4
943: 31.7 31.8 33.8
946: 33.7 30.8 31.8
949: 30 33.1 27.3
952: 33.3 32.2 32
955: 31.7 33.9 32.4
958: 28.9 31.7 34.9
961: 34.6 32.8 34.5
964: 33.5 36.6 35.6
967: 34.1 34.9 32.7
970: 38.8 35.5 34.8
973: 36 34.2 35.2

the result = 0.76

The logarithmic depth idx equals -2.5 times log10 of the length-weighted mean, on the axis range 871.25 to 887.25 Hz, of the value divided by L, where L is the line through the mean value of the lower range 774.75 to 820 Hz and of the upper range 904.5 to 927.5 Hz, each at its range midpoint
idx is 0.10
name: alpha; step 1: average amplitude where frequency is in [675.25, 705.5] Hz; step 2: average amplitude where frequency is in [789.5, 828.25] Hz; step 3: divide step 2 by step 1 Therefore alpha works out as 0.8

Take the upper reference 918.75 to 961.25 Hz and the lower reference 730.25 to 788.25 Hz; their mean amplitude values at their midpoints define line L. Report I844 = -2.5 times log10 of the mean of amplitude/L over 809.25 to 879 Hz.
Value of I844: 0.19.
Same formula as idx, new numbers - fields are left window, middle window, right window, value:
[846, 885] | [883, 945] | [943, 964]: 0.058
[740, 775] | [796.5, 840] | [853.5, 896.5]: 0.188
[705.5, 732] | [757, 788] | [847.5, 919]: -0.031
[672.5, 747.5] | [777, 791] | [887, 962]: 0.091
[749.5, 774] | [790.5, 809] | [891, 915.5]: 0.207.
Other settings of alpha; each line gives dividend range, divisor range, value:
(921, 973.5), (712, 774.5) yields 0.86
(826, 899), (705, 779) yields 0.76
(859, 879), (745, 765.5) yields 0.76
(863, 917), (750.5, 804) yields 0.81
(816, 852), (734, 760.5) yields 0.75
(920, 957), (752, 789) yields 0.87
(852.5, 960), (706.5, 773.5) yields 0.78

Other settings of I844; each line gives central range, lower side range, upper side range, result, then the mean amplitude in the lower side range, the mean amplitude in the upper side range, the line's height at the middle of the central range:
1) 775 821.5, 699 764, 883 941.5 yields 0.17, 38.1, 29.2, 34.8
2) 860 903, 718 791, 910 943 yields 0.15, 36.7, 31.1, 32.6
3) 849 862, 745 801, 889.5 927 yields 0.02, 35.3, 28.7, 31.3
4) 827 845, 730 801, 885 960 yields 0.16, 35.7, 30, 33.1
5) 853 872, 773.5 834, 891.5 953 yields -0.03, 29.6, 30.1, 29.8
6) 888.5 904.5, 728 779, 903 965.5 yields 0.17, 37.8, 31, 32.5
